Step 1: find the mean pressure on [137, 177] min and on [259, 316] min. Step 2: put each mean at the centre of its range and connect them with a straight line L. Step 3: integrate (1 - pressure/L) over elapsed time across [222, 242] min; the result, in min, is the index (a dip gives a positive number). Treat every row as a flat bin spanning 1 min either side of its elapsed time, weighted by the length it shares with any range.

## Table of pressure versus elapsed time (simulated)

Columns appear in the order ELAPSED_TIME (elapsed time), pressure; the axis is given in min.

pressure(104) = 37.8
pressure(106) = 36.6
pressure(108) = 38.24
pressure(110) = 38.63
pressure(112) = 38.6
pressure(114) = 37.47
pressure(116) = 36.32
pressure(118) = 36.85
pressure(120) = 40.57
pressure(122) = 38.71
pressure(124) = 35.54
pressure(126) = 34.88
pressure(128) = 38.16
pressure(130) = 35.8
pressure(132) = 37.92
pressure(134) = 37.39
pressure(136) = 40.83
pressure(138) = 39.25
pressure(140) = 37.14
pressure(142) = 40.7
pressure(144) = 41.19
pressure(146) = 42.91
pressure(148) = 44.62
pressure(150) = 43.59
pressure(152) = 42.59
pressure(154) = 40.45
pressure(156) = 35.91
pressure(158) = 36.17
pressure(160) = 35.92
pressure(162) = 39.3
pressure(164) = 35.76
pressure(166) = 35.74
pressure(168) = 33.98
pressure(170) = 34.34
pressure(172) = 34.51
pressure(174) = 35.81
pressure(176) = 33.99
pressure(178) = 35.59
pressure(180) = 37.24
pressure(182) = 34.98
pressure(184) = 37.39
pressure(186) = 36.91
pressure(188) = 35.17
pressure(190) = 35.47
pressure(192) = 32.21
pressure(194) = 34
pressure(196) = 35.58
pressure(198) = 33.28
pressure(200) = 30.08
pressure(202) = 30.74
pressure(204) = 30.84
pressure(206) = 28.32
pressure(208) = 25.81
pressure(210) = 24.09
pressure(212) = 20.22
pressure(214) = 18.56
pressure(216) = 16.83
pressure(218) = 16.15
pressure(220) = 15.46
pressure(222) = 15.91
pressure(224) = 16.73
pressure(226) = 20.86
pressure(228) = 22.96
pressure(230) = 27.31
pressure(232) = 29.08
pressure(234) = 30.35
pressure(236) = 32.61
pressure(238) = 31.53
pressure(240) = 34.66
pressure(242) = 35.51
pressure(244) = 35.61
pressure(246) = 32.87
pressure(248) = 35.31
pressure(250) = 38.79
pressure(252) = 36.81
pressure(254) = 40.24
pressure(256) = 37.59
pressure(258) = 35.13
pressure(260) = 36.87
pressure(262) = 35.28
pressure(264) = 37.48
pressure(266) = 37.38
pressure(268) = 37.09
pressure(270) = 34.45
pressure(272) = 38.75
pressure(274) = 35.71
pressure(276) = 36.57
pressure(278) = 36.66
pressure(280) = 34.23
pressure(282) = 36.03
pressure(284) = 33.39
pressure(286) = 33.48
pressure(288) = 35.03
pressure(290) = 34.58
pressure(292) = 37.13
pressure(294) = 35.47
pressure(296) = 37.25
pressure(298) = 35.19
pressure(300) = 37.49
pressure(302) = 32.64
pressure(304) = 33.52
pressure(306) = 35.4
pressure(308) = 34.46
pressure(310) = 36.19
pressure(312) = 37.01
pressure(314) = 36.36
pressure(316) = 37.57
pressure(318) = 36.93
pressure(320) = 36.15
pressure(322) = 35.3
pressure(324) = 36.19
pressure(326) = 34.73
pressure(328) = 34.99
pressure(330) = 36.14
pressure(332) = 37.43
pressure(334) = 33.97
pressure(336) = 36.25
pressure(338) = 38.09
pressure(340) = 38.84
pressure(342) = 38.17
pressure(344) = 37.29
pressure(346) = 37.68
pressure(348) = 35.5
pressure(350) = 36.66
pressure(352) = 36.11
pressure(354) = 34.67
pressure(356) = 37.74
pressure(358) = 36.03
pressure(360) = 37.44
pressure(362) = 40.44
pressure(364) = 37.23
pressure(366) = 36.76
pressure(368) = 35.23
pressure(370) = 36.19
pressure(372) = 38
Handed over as 5.2 min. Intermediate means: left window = 38.2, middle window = 27.2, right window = 35.8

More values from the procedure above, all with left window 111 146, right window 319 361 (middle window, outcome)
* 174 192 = 1.0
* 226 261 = 3.7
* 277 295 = 0.9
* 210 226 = 8.4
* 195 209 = 2.6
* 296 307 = 0.5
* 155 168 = 0.6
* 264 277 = 0.1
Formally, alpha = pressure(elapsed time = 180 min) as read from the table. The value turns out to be 37.24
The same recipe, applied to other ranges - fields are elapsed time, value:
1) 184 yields 37.39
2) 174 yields 35.81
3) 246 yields 32.87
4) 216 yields 16.83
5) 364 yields 37.23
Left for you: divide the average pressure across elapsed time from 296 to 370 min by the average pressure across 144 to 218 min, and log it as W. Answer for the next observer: 1.08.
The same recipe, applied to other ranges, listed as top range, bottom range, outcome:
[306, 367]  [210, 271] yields 1.23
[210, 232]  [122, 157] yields 0.50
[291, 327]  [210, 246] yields 1.44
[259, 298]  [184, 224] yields 1.32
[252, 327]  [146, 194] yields 0.97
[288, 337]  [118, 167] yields 0.92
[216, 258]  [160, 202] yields 0.83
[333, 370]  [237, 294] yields 1.03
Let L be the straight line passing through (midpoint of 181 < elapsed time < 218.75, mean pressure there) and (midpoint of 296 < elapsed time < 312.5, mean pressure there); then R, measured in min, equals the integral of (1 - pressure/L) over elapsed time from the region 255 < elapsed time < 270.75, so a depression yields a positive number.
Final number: -1.7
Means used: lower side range 29.4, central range 36.4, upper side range 35.3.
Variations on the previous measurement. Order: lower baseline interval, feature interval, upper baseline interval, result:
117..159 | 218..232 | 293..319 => 6.41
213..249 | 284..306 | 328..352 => -1.89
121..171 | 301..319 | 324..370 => 0.69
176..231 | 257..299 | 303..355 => -3.94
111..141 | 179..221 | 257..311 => 8.87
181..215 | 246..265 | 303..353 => -2.07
